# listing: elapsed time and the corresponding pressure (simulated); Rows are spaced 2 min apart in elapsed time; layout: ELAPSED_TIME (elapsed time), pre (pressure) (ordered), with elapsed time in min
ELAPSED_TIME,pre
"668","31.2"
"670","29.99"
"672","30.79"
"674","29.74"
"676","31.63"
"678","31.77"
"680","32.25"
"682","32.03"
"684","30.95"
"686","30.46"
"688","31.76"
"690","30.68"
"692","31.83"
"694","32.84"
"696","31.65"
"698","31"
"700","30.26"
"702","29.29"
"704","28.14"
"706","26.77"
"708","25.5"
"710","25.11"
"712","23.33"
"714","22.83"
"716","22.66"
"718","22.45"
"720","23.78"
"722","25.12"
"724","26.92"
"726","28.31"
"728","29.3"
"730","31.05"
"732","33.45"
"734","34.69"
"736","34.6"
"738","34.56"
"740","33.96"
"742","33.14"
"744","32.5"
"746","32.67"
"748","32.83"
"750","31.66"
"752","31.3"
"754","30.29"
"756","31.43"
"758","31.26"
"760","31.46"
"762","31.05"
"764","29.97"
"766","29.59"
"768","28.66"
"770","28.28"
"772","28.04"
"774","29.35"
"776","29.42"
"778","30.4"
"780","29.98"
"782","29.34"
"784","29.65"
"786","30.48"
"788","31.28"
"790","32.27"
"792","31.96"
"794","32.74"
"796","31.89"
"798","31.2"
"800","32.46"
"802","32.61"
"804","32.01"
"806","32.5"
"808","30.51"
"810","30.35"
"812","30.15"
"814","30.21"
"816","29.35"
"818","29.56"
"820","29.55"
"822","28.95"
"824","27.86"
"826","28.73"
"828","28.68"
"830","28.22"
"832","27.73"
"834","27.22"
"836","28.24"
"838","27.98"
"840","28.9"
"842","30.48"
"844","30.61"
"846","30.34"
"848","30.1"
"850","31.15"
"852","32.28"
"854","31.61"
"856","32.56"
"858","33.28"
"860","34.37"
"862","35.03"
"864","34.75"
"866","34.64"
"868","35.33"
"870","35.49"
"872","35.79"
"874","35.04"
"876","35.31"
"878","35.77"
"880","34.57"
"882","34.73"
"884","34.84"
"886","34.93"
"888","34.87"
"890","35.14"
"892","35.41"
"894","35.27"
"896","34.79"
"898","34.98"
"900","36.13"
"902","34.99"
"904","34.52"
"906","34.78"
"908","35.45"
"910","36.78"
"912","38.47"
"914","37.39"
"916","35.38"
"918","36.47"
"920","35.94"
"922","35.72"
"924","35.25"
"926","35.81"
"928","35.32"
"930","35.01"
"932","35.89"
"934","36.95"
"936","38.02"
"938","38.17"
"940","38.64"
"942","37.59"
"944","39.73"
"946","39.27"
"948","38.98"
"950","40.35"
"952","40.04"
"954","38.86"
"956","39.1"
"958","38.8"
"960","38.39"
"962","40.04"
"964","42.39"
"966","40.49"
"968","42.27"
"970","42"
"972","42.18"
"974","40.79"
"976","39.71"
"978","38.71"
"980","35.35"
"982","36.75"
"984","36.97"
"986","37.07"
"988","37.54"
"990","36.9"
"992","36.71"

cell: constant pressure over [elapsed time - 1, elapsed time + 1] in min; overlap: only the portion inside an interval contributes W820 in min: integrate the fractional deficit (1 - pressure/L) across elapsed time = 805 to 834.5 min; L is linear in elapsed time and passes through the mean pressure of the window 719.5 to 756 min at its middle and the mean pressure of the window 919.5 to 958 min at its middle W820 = 3.9 min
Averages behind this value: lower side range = 31.2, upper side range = 37.7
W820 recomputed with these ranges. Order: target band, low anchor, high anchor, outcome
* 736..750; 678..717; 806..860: -1.89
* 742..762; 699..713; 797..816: -1.99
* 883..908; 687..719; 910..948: 0.40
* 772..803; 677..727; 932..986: 0.99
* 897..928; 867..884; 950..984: 0.98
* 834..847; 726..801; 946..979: 2.04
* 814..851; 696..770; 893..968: 4.79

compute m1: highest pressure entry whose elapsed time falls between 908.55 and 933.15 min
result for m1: 38.47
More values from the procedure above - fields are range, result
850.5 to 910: 36.78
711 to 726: 28.31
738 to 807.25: 34.56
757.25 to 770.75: 31.46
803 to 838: 32.5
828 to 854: 32.28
